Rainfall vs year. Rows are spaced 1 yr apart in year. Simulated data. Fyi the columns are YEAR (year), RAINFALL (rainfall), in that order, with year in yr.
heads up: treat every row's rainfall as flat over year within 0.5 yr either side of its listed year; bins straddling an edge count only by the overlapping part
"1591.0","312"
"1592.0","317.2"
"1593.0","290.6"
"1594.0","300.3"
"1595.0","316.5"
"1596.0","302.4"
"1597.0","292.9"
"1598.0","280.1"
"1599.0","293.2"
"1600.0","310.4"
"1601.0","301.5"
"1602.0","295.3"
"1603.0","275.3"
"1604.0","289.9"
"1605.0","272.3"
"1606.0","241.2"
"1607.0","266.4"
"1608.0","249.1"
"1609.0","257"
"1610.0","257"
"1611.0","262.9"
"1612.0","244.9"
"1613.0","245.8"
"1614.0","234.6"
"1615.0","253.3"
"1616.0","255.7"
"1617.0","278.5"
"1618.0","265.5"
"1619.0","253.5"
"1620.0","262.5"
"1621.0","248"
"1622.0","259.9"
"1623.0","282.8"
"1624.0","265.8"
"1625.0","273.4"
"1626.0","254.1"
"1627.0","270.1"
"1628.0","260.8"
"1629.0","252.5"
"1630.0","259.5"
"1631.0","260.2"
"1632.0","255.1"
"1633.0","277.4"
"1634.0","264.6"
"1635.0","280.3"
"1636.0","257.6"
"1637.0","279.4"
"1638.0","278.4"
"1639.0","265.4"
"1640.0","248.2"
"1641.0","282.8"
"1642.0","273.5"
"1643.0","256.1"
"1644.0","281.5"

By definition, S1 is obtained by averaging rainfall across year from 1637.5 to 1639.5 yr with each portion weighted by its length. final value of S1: 272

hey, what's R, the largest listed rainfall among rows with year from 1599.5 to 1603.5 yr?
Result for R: 310.4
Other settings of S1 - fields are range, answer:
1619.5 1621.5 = 255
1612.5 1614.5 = 240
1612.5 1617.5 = 254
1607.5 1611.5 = 256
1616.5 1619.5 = 266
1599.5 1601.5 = 306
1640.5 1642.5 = 278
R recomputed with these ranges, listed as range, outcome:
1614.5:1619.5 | 278.5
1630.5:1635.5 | 280.3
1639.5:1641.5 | 282.8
